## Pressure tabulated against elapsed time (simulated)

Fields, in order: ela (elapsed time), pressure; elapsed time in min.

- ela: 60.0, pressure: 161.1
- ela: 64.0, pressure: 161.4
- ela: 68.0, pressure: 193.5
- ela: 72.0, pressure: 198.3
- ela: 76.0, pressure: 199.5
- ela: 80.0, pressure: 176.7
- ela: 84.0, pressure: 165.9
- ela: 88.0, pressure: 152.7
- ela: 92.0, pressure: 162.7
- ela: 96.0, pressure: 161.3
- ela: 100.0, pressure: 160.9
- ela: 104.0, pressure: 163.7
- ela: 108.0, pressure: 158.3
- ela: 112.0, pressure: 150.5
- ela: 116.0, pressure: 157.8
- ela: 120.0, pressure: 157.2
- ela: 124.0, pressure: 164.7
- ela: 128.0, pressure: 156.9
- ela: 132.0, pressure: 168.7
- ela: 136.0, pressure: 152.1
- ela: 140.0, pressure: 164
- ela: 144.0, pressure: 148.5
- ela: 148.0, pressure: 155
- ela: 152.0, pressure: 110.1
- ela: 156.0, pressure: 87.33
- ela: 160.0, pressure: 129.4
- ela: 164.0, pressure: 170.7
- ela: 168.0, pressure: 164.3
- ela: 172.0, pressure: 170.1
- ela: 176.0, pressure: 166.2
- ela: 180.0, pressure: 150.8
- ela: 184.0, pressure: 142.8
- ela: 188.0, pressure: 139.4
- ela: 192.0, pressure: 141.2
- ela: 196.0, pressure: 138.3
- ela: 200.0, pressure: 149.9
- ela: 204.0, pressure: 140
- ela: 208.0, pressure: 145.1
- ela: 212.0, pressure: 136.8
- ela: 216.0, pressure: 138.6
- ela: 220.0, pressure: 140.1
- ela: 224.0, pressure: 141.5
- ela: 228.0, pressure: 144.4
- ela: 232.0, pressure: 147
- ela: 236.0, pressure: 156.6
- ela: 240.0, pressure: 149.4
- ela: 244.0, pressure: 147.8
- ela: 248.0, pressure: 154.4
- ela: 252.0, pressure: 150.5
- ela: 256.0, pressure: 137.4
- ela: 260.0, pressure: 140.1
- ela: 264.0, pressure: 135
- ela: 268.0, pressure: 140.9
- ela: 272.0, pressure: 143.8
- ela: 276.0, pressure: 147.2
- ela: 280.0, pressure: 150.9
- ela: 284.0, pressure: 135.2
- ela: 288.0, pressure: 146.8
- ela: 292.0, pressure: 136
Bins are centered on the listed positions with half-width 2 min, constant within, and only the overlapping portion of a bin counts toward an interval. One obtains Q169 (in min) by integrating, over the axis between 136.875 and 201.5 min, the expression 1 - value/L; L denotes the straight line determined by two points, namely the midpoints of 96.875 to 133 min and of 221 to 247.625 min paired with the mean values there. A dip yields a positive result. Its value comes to 3.64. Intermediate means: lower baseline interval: 160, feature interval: 146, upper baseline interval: 148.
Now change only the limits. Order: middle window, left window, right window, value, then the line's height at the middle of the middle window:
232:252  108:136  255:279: -1.0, 144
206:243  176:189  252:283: 0.2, 145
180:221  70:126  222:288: 2.9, 153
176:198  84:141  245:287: 1.0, 152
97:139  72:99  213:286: 1.7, 166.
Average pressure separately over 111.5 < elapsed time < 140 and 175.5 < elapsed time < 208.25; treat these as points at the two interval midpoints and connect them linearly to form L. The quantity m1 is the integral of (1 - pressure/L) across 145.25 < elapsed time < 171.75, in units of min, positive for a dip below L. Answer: 2.31 min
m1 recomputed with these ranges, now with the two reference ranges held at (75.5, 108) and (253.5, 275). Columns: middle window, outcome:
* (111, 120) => 0.4 min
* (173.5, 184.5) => -0.2 min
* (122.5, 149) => 0.1 min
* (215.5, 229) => 0.5 min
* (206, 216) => 0.5 min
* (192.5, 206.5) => 0.7 min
